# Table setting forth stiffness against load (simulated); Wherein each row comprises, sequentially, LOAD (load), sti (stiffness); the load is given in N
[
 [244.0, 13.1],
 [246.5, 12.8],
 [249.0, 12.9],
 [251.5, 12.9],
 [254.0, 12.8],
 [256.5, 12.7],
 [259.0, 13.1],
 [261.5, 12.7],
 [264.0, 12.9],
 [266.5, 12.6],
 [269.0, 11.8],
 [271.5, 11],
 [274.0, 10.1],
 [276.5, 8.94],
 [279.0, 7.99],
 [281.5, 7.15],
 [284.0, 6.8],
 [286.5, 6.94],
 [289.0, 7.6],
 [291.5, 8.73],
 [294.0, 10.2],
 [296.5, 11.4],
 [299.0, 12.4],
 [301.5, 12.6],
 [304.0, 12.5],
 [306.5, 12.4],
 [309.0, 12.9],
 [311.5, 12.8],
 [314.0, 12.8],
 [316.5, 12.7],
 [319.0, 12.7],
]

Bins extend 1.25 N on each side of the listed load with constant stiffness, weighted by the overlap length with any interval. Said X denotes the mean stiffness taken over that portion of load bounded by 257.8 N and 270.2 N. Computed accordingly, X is 12.6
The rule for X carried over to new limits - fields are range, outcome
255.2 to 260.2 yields 12.9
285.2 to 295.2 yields 8.35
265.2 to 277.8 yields 10.9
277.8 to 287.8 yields 7.22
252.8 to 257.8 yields 12.8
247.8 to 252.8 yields 12.9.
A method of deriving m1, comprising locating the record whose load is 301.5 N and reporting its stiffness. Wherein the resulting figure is 12.6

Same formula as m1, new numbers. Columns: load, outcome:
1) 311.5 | 12.8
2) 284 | 6.8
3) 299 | 12.4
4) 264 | 12.9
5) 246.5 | 12.8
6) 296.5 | 11.4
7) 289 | 7.6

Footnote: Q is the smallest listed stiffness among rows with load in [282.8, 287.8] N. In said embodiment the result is 6.8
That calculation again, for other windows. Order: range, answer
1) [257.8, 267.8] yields 12.6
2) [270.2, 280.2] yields 7.99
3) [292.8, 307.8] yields 10.2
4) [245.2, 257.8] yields 12.7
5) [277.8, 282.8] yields 7.15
